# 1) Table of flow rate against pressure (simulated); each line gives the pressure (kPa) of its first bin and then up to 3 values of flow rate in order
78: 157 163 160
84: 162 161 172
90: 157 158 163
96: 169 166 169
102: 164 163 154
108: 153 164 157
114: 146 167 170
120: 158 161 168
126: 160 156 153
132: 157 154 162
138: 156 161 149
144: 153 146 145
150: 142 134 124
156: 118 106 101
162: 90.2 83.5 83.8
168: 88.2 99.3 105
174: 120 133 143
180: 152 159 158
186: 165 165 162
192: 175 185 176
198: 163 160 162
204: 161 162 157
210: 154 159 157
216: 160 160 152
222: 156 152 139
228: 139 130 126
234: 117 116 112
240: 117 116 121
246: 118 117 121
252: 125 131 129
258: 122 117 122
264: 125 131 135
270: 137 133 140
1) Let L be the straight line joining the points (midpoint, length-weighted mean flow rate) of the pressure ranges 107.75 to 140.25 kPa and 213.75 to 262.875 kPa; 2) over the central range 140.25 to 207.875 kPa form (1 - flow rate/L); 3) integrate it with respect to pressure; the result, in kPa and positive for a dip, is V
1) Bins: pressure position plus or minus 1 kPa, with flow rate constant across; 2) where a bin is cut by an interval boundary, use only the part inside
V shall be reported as 3.2 kPa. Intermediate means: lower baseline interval 159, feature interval 139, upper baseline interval 131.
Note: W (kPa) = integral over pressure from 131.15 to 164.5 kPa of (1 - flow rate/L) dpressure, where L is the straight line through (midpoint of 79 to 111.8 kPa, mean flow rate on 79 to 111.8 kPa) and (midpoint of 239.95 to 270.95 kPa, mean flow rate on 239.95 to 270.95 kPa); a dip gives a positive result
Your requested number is 3.4 kPa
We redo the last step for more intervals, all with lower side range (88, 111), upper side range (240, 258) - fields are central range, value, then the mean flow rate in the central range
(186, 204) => -4.1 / 168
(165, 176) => 3.1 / 102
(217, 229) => -1.9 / 150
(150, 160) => 1.8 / 121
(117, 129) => -0.5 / 162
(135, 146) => -0.3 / 155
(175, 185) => -0.6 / 149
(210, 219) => -1.9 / 158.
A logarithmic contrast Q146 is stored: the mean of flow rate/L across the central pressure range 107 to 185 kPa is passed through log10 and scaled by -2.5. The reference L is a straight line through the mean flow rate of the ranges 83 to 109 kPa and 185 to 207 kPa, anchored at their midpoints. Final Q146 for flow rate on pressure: 0.18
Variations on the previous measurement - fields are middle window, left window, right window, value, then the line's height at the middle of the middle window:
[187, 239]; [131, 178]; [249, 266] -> -0.21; 125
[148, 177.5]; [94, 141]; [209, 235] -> 0.36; 154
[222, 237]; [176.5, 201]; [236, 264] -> 0.02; 135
